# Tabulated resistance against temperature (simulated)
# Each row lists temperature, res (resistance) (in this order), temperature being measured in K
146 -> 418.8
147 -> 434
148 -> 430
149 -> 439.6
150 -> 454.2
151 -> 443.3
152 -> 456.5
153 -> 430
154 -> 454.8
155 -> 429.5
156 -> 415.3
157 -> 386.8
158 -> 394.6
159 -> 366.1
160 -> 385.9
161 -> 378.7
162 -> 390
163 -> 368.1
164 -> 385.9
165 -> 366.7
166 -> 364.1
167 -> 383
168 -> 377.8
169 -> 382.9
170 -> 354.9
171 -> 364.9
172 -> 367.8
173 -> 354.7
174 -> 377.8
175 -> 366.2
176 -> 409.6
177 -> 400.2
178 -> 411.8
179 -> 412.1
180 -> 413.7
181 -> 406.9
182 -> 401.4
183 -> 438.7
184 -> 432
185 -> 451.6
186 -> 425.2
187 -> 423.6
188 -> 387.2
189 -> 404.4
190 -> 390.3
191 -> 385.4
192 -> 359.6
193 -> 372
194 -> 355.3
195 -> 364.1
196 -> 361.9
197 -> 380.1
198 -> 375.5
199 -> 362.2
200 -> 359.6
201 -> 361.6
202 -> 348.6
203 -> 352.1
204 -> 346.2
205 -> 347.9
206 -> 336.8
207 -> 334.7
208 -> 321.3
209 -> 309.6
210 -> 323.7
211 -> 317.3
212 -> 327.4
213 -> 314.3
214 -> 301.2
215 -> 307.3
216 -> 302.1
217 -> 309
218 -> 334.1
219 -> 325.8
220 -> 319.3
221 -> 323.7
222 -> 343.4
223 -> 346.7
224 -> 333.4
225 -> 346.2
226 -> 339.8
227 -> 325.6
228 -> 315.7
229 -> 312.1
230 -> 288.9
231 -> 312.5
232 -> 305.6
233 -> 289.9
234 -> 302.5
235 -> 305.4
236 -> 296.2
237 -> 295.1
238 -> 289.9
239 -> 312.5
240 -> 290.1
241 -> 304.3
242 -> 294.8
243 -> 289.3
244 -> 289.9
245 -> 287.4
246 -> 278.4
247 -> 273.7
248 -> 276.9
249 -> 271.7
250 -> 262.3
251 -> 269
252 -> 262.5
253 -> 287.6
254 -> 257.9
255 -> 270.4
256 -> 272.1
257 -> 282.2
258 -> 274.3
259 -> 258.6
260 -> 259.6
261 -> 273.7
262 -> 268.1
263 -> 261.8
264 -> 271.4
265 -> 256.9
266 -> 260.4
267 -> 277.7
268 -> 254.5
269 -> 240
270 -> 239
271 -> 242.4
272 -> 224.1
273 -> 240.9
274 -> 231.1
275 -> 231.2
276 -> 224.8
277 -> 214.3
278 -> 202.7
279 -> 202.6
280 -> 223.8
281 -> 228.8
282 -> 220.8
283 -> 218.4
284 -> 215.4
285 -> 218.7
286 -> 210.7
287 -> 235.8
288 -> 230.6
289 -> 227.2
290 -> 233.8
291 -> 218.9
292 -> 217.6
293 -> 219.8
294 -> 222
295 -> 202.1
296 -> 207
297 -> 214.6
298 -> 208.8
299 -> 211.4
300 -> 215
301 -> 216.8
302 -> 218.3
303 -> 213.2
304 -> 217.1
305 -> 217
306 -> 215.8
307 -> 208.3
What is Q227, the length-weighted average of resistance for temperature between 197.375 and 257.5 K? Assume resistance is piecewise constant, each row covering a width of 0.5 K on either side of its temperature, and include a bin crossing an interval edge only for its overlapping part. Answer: 311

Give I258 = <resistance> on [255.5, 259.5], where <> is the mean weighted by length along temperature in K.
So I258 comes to 272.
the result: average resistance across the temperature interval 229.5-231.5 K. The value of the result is 301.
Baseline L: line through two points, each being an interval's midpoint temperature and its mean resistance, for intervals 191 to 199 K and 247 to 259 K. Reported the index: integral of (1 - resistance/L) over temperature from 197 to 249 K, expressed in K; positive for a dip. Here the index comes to 0.47 K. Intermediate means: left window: 368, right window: 271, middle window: 318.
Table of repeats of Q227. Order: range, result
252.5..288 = 244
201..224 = 328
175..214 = 373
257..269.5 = 264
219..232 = 325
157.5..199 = 387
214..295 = 270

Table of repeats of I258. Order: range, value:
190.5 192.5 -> 372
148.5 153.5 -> 445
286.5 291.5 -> 229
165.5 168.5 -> 375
